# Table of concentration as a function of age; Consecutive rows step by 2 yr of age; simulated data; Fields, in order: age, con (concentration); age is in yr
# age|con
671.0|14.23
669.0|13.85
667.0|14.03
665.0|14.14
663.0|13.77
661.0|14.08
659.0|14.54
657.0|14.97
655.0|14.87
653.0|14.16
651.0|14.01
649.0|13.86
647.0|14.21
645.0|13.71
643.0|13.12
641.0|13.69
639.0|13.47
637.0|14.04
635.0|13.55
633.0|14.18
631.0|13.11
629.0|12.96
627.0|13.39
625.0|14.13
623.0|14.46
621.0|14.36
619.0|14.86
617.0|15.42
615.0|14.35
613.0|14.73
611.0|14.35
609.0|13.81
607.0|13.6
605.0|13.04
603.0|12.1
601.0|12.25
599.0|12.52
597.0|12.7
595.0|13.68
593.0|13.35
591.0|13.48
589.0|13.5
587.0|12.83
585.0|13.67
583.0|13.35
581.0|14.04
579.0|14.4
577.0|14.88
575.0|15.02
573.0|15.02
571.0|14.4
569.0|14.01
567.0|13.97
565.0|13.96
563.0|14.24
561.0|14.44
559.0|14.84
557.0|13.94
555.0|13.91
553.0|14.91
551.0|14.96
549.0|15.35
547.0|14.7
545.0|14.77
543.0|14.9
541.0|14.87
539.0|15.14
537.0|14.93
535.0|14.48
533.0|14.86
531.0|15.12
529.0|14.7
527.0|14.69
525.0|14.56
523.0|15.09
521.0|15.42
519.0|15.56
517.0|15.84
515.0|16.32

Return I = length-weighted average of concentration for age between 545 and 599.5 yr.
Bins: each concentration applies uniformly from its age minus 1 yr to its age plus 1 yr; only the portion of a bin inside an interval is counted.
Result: 14.1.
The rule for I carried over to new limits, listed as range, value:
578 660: 13.8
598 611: 13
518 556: 14.9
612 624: 14.7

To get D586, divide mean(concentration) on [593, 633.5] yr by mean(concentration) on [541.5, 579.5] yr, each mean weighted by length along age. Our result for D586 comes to 0.94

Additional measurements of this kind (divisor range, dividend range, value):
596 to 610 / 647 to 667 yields 1.11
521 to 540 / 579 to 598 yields 0.90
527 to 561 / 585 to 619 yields 0.92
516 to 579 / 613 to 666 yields 0.95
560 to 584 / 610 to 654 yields 0.98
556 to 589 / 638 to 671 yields 0.99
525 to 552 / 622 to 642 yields 0.92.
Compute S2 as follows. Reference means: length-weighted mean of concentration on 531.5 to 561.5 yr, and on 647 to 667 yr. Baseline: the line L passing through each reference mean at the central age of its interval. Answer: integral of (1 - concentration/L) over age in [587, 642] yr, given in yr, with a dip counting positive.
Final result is 3.0 yr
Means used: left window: 14.7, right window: 14.3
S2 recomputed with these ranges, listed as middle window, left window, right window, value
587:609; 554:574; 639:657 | 1.72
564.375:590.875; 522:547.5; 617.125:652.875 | 0.67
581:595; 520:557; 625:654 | 0.82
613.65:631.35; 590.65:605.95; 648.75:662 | -0.87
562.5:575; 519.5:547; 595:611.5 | -0.34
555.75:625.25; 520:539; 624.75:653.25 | 1.38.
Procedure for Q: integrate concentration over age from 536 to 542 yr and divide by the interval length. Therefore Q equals 15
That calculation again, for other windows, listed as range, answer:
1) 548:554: 15.1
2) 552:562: 14.4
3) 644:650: 13.9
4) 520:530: 14.9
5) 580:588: 13.5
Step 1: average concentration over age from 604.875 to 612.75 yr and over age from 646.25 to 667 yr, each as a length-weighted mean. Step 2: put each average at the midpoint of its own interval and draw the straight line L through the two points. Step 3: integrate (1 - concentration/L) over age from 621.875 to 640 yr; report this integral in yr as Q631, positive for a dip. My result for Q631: 0.44 yr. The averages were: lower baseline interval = 13.9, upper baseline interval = 14.3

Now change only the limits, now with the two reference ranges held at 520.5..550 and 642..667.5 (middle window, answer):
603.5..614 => 0.4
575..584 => 0.2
